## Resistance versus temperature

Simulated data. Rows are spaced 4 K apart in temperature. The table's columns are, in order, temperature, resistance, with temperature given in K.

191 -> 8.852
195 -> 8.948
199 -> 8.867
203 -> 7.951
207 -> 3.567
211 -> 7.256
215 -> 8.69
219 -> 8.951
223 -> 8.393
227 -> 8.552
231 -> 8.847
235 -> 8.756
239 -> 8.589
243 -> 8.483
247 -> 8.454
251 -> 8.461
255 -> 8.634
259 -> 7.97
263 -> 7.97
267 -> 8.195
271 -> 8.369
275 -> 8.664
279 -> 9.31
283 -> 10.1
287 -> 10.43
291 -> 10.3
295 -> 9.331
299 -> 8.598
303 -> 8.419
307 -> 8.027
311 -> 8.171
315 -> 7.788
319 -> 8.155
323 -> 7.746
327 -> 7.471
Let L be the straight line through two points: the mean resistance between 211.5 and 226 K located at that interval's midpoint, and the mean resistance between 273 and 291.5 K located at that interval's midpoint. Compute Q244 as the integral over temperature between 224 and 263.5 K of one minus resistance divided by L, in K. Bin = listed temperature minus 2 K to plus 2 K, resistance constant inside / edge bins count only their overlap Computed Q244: 2.2 K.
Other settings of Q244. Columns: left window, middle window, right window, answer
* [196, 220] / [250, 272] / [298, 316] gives -1.0 K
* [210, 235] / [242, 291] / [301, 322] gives -3.1 K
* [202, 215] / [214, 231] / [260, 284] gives -4.1 K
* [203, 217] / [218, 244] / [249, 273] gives -4.6 K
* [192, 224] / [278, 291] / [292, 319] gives -2.7 K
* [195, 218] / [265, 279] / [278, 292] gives 1.6 K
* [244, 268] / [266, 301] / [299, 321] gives -4.5 K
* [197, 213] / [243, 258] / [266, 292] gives -0.1 K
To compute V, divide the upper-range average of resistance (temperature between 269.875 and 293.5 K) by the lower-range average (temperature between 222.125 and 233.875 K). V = 1.1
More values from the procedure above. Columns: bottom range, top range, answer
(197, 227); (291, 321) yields 1.10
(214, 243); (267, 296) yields 1.09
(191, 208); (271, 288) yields 1.22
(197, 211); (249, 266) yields 1.20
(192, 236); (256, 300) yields 1.12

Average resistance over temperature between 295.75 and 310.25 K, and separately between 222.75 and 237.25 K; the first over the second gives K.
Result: 0.97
